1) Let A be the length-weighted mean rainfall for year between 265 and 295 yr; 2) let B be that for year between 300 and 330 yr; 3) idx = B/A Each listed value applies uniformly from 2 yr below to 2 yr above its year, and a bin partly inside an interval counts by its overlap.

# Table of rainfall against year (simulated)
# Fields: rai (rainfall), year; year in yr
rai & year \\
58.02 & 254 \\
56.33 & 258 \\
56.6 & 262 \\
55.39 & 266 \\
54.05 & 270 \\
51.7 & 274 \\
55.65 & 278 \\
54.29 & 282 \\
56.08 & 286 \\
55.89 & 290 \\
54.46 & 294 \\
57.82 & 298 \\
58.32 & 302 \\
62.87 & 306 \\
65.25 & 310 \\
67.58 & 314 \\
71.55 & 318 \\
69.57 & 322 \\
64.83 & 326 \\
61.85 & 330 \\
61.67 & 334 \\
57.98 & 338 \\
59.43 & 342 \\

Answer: 1.20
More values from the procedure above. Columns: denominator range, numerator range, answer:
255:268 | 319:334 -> 1.16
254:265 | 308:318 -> 1.19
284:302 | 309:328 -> 1.21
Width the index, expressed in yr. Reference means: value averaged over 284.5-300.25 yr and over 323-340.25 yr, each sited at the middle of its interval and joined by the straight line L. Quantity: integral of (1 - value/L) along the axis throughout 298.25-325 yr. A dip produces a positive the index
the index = -2.8 yr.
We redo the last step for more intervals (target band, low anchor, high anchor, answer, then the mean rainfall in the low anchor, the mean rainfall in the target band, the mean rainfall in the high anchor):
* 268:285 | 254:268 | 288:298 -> 0.6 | 56.4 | 54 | 55.7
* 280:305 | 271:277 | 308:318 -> 1.4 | 52.8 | 56.4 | 67.4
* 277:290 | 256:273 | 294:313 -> 0.6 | 55.4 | 55.4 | 60.7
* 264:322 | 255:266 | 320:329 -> 2.5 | 56.4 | 59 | 66.6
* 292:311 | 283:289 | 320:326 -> 0.5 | 55.8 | 59.5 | 68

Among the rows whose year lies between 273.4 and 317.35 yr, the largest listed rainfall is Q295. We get 67.58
